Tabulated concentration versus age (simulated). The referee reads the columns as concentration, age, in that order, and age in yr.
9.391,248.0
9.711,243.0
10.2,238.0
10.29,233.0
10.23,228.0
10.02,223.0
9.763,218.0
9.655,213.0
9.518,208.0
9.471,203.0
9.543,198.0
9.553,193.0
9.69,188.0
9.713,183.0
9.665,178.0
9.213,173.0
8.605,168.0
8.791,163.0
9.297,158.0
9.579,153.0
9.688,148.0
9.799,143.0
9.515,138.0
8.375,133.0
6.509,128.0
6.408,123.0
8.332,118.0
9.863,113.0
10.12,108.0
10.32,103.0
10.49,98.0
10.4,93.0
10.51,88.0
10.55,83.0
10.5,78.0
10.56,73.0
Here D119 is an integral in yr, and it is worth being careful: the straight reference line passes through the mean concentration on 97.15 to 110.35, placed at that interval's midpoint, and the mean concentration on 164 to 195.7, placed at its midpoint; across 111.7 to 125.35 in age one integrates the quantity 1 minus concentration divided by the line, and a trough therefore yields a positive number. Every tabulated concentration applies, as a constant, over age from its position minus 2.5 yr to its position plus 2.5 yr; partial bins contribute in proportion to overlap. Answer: 2.8 yr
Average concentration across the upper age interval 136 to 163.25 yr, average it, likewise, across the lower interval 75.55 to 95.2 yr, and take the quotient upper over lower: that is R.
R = 0.91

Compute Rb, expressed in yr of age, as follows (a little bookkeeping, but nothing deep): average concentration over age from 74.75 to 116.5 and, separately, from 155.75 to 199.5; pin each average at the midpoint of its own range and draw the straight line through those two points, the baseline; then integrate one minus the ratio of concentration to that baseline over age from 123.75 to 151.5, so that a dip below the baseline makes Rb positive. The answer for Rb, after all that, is 3.2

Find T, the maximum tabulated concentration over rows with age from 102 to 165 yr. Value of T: 10.32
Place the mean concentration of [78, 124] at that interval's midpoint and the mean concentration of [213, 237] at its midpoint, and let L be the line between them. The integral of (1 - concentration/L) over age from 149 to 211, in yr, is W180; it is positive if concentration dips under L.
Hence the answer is 3.5 yr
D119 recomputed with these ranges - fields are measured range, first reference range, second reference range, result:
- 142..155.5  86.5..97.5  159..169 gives -0.8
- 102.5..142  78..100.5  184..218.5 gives 6.1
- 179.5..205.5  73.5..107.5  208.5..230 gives 1.0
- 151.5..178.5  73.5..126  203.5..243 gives 1.9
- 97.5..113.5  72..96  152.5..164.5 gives -0.1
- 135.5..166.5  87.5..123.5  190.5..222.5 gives 0.7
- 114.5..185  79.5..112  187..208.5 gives 7.8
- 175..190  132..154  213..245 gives 0.1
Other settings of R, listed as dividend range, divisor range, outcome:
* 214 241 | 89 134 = 1.11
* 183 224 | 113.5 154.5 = 1.13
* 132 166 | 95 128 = 1.03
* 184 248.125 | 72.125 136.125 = 1.04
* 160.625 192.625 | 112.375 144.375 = 1.13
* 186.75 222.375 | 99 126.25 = 1.07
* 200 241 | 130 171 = 1.08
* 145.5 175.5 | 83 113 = 0.89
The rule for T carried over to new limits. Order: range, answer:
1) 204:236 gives 10.29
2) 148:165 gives 9.688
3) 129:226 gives 10.02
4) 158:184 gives 9.713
